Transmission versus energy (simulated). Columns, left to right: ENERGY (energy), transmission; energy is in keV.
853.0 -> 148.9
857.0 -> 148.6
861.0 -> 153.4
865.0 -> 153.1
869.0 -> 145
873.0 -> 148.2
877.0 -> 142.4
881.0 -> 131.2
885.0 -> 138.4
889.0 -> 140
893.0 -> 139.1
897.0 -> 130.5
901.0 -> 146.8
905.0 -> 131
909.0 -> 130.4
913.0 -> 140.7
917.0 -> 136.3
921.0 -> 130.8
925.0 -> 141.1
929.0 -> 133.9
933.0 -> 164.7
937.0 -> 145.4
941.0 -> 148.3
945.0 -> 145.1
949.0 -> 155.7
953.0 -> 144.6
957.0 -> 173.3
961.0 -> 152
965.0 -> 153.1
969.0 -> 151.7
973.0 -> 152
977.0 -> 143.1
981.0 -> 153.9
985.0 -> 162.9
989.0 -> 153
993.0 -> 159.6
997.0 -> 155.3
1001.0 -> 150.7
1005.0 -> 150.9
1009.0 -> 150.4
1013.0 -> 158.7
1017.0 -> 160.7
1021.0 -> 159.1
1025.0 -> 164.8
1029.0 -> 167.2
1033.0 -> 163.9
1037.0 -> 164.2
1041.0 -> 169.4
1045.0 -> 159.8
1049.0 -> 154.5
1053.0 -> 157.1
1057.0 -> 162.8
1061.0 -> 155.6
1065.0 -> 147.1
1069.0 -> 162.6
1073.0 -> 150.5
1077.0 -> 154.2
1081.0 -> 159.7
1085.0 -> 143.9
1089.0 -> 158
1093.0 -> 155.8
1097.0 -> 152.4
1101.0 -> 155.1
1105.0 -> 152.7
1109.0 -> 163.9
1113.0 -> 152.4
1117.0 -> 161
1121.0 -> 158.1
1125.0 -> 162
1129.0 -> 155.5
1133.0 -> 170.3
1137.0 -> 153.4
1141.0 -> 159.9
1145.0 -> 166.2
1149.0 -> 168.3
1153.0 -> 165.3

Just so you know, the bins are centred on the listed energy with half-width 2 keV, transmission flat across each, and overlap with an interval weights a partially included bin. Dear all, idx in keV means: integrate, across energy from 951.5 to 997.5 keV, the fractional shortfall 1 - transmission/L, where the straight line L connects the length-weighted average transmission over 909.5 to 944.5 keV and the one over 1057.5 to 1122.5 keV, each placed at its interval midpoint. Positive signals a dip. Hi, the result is -2.7 keV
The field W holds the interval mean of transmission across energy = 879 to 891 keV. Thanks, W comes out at 137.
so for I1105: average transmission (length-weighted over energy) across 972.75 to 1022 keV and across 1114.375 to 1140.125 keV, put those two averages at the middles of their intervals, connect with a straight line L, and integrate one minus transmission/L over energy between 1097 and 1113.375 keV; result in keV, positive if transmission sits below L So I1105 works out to 0.3 keV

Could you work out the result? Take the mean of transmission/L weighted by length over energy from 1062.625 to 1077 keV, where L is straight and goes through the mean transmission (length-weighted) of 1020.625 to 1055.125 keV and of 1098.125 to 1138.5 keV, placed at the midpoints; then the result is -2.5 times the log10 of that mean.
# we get 0.050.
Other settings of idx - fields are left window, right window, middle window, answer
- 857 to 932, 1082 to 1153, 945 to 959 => -1.08 keV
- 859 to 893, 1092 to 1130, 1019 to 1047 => -2.11 keV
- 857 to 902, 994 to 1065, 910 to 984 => 0.96 keV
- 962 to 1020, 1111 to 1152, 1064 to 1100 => 1.00 keV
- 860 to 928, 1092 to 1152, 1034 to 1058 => -1.36 keV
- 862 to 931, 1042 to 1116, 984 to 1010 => -1.12 keV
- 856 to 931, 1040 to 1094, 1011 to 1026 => -0.87 keV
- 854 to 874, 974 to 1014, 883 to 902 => 1.52 keV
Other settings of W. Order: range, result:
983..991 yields 158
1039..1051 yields 161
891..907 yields 137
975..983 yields 148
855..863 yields 151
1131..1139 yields 162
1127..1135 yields 163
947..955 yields 150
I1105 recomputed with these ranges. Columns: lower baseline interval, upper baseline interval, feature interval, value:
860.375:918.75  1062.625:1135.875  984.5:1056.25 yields -4.2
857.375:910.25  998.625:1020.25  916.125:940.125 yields 0.5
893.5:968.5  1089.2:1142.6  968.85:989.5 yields -0.7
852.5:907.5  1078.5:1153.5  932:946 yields -0.4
